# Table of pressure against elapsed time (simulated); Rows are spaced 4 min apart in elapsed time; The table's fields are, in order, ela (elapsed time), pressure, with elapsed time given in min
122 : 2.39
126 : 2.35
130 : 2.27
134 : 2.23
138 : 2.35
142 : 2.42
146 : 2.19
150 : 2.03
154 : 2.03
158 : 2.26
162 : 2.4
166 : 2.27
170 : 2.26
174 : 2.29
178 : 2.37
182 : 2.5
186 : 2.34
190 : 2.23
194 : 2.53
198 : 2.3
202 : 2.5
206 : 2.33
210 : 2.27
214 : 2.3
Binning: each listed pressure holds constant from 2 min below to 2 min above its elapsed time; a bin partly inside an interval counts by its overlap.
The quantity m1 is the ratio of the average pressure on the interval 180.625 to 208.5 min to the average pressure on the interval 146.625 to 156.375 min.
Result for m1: 1.2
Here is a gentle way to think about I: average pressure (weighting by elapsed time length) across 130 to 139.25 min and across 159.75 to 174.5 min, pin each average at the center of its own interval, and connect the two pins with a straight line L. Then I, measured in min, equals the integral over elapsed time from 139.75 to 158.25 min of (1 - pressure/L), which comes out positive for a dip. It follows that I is 0.89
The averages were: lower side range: 2.28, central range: 2.18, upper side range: 2.31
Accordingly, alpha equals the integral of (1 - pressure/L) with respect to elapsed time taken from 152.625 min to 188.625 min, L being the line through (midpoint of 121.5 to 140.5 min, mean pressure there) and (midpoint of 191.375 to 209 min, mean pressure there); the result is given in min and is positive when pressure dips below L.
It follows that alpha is 0.9 min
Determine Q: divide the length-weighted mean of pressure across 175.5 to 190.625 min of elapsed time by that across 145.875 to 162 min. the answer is 1.1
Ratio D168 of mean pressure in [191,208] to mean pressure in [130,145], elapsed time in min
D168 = 1.04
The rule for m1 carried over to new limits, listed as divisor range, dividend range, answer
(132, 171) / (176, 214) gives 1.06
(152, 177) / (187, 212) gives 1.05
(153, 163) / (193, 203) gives 1.09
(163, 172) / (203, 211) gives 1.02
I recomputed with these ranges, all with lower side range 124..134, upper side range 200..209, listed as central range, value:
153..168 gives 0.5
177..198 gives -0.1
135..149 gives 0.1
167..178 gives 0.3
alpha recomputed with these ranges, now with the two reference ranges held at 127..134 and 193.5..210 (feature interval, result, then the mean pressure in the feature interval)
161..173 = 0.1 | 2.3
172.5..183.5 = -0.2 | 2.39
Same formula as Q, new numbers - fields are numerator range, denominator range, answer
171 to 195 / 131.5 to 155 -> 1.07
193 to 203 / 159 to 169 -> 1.05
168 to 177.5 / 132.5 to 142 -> 0.99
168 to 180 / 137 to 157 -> 1.05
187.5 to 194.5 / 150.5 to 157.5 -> 1.13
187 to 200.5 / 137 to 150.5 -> 1.04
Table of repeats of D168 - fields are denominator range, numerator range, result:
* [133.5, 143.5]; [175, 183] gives 1.03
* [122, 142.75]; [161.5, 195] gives 1.01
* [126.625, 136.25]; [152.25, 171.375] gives 0.99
